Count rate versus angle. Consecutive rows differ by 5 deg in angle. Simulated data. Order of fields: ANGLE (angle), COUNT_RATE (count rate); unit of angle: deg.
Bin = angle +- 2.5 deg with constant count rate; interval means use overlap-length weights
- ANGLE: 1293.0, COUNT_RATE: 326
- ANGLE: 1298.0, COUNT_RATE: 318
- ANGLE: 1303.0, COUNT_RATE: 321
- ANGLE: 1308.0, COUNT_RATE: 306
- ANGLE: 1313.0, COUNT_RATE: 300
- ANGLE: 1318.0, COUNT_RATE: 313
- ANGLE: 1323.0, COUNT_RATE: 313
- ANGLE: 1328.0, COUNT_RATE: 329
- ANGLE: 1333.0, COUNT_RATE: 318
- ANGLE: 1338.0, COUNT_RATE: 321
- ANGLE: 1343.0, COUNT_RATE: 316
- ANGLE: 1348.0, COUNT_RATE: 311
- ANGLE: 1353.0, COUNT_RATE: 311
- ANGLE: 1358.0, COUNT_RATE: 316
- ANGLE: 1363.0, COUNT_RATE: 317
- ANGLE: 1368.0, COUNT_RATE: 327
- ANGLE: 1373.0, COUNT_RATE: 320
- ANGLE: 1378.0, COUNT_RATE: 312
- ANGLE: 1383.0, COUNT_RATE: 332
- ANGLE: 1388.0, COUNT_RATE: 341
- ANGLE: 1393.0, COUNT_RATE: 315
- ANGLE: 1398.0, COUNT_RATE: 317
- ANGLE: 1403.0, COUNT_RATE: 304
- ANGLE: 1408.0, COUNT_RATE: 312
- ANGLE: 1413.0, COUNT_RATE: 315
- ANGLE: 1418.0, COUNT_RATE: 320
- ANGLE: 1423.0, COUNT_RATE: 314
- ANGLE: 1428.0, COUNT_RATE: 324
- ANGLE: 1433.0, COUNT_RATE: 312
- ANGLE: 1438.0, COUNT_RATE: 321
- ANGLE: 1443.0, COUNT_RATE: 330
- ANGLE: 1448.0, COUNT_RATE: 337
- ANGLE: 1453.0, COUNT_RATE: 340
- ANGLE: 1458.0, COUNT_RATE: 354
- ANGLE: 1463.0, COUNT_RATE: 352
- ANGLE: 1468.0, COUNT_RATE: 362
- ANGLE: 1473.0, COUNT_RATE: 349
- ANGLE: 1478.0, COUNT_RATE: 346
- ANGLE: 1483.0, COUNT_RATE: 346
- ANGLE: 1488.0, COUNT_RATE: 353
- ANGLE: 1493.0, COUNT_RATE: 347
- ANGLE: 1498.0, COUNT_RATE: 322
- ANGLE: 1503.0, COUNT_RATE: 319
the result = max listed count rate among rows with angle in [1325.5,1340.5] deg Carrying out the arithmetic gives 329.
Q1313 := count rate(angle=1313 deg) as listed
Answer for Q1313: 300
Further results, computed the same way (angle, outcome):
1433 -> 312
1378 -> 312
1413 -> 315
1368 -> 327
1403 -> 304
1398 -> 317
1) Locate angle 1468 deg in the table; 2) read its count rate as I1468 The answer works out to 362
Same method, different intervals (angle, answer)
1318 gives 313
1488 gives 353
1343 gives 316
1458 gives 354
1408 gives 312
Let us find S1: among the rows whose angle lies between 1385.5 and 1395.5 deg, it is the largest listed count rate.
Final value 341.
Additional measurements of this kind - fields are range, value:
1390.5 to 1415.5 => 317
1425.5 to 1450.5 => 337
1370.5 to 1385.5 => 332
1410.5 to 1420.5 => 320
